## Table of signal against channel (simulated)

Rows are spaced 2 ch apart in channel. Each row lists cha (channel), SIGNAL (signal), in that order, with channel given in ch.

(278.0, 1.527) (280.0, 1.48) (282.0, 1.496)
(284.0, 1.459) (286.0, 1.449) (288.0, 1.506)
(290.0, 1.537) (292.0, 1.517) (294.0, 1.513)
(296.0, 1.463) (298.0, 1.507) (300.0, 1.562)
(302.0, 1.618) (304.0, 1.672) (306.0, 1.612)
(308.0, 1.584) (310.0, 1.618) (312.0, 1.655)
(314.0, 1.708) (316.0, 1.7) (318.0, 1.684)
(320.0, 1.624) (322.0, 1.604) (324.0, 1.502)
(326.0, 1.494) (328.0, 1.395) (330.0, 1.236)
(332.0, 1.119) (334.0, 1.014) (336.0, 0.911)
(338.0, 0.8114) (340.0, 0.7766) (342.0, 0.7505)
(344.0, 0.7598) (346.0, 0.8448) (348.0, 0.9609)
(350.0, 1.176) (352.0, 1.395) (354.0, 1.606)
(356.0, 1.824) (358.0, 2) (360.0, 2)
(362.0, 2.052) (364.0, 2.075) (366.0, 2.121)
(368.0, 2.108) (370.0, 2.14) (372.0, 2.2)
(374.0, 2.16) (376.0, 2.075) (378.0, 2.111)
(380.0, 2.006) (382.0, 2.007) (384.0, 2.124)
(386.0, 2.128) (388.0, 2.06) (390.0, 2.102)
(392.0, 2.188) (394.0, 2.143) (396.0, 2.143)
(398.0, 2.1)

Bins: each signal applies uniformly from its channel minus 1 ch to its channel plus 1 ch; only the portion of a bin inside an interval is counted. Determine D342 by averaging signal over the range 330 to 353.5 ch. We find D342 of 0.982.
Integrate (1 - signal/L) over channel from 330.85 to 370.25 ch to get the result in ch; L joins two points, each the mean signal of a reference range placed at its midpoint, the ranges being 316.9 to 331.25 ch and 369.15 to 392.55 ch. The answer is 8.9 ch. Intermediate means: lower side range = 1.5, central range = 1.41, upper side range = 2.11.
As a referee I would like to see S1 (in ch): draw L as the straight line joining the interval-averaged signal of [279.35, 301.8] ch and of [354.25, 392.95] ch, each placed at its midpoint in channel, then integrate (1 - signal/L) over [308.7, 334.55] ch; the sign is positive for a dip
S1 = 3.2 ch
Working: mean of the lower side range 1.5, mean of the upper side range 2.07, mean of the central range 1.5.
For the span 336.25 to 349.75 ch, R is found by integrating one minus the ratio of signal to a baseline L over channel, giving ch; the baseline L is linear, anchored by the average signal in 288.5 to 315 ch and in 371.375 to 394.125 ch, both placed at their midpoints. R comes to 7.4 ch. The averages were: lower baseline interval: 1.58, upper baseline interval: 2.11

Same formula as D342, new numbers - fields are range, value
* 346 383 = 1.86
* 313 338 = 1.39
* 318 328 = 1.55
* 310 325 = 1.64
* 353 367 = 1.95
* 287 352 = 1.36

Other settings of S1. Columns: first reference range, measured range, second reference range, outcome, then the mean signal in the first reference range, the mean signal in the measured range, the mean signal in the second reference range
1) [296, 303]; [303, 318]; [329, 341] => -3.14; 1.55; 1.65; 0.978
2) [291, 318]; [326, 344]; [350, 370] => 7.54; 1.6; 1.02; 1.88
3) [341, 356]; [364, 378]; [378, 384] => -3.01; 1.12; 2.13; 2.04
